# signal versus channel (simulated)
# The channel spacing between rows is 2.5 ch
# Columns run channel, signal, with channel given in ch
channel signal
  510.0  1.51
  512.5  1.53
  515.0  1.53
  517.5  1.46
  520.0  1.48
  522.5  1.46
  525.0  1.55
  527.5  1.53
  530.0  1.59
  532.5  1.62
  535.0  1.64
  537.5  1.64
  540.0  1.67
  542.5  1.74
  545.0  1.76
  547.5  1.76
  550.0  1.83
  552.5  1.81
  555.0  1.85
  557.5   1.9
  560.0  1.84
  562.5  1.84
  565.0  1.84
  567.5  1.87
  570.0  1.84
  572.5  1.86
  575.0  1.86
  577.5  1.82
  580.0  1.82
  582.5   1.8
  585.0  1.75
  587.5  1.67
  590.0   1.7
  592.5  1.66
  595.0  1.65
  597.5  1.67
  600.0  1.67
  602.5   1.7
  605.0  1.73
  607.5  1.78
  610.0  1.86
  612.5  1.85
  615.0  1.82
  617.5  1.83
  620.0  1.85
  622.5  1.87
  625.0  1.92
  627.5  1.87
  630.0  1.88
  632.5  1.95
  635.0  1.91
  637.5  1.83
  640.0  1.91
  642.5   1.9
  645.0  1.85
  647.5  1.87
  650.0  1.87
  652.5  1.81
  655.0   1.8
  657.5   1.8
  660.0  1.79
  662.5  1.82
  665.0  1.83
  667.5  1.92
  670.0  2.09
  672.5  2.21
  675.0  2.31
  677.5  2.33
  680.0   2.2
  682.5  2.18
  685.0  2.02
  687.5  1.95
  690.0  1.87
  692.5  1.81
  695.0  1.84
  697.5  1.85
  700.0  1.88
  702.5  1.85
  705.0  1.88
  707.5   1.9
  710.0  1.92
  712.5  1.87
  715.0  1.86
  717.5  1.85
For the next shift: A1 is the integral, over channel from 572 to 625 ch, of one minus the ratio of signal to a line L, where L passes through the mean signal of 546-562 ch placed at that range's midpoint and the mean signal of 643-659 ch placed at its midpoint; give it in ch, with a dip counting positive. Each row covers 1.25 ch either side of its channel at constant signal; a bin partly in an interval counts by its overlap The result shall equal 1.69 ch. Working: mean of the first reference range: 1.83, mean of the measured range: 1.77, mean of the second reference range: 1.84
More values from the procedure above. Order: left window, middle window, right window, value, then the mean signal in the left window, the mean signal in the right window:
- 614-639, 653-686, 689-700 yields -2.9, 1.87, 1.85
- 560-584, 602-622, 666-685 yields 1.6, 1.84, 2.16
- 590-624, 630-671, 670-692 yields 2.1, 1.76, 2.12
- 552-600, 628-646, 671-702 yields 0.3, 1.79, 2.03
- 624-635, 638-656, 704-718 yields 0.4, 1.91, 1.88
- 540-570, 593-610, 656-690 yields 1.7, 1.82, 2.03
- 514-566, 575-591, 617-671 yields -0.1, 1.68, 1.87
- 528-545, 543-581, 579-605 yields -3.5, 1.65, 1.71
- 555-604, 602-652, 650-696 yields 0.6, 1.78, 1.97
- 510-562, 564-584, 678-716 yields -1.3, 1.66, 1.93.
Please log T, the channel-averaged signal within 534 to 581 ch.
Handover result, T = 1.8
